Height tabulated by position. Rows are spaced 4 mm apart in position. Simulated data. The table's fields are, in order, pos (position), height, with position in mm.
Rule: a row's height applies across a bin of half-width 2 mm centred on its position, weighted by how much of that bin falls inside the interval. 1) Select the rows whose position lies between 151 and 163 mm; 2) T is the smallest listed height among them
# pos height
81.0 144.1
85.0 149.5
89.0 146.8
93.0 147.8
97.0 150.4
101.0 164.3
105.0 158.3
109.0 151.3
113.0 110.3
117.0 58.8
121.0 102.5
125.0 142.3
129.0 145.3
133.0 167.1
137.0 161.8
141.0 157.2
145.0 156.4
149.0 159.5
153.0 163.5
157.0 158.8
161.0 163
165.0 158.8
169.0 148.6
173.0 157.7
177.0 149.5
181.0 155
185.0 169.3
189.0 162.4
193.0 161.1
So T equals 158.8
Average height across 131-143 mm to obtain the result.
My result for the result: 162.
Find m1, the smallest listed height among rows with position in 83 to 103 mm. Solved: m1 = 146.8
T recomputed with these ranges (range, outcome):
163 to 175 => 148.6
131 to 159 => 156.4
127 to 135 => 145.3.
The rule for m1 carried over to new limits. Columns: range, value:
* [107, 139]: 58.8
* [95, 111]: 150.4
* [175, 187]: 149.5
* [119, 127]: 102.5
